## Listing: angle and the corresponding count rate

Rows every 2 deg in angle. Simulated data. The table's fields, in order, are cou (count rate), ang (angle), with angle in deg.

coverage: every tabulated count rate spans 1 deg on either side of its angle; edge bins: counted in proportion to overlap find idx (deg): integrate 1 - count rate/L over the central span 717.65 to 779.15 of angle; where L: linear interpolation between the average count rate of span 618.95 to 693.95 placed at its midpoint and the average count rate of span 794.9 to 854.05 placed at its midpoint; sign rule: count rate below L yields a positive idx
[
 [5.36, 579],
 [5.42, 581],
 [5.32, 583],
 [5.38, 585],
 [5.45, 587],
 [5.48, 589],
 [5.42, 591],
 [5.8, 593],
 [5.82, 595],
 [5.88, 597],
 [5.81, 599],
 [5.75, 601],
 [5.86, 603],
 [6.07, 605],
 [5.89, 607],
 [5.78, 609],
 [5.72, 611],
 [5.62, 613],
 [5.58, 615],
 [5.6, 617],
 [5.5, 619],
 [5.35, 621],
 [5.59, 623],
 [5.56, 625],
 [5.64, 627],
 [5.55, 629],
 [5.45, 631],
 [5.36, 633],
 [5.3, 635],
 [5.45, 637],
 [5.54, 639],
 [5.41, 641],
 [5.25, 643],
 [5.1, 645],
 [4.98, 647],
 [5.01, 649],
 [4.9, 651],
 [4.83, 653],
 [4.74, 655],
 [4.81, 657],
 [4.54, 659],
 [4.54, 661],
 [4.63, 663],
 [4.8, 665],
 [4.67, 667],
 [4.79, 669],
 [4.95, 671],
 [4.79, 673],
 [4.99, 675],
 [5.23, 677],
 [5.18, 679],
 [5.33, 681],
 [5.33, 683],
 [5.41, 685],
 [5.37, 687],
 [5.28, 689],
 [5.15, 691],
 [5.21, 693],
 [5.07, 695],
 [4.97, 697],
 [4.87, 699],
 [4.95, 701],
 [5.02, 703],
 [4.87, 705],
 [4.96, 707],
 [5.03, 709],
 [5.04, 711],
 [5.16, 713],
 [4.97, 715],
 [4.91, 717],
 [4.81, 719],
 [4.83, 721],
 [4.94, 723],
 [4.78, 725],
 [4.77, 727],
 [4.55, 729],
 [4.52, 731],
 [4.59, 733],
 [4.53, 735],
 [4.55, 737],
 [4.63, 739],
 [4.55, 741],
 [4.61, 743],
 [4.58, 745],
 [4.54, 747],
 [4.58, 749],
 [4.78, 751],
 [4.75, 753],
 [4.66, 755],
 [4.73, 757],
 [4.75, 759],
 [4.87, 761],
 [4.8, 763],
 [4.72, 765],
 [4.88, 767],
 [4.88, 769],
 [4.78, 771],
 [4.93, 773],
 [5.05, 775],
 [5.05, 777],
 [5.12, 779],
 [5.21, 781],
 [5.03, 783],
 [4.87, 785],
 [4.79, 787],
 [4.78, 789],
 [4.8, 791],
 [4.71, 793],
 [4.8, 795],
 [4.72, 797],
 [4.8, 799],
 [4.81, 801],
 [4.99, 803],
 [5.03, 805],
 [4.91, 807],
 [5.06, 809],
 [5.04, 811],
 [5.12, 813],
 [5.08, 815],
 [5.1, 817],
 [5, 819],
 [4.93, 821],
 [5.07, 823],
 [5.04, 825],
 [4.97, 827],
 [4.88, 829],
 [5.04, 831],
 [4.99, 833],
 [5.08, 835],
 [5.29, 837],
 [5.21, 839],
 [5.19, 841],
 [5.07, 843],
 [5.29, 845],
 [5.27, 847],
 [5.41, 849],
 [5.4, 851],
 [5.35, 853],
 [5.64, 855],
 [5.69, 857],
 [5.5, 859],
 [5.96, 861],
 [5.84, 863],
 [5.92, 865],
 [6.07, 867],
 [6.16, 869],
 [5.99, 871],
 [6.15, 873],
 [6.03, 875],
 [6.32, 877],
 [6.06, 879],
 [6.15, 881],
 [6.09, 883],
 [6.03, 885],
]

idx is 4.34 deg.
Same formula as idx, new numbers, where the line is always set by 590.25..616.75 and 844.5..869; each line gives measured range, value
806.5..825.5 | 2.1 deg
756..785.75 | 4.0 deg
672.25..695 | 2.1 deg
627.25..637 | 0.5 deg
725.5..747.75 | 4.3 deg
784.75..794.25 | 1.5 deg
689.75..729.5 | 5.3 deg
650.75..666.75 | 2.9 deg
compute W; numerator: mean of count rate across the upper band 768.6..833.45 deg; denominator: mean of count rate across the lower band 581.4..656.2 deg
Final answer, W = 0.90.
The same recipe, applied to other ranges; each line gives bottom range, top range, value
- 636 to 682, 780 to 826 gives 0.99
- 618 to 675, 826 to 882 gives 1.09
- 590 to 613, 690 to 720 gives 0.86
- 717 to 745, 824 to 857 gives 1.12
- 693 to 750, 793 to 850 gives 1.05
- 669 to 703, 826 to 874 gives 1.07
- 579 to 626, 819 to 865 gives 0.94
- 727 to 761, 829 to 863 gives 1.15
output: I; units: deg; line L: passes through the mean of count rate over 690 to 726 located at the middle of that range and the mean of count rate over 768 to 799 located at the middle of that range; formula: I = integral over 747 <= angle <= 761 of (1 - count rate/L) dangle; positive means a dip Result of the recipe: 0.6 deg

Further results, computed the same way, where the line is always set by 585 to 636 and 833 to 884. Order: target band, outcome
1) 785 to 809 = 3.47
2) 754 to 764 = 1.58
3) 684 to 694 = 0.63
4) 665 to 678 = 1.71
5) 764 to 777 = 1.77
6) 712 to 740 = 4.44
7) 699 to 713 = 1.64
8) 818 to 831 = 1.56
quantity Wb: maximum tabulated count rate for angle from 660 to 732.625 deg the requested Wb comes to 5.41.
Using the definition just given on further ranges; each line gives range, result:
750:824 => 5.21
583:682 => 6.07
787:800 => 4.8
